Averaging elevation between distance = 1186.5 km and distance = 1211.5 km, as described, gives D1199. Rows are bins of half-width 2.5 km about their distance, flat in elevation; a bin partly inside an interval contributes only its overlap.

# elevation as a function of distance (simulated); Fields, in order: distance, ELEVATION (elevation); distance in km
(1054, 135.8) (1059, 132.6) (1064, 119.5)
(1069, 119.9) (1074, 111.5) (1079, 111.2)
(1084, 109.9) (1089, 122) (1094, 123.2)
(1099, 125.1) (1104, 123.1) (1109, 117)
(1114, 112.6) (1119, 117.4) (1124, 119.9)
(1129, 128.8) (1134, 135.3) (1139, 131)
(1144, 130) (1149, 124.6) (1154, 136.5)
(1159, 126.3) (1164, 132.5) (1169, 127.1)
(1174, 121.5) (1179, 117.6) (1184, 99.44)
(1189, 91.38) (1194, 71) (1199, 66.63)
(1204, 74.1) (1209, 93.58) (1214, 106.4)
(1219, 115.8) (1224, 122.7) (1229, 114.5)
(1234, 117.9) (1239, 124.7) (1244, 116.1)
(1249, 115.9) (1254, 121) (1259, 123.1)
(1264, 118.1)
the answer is 79.3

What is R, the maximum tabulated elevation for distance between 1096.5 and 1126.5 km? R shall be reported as 125.1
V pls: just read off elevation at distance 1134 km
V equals 135.3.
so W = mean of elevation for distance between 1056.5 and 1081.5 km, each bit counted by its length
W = 119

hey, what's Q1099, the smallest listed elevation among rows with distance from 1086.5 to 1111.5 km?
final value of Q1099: 117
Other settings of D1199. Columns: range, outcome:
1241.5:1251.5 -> 116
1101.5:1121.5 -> 118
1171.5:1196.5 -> 100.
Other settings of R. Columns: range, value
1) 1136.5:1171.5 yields 136.5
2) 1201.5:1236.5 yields 122.7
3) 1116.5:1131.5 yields 128.8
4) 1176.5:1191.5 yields 117.6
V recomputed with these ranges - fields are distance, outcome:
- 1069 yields 119.9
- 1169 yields 127.1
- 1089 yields 122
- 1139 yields 131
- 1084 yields 109.9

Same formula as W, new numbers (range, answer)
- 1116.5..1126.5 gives 119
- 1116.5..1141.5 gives 126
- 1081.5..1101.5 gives 120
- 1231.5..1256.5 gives 119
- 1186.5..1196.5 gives 81.2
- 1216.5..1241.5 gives 119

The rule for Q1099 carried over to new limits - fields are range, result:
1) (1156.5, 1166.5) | 126.3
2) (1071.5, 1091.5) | 109.9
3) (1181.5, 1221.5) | 66.63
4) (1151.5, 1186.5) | 99.44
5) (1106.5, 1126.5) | 112.6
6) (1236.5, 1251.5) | 115.9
